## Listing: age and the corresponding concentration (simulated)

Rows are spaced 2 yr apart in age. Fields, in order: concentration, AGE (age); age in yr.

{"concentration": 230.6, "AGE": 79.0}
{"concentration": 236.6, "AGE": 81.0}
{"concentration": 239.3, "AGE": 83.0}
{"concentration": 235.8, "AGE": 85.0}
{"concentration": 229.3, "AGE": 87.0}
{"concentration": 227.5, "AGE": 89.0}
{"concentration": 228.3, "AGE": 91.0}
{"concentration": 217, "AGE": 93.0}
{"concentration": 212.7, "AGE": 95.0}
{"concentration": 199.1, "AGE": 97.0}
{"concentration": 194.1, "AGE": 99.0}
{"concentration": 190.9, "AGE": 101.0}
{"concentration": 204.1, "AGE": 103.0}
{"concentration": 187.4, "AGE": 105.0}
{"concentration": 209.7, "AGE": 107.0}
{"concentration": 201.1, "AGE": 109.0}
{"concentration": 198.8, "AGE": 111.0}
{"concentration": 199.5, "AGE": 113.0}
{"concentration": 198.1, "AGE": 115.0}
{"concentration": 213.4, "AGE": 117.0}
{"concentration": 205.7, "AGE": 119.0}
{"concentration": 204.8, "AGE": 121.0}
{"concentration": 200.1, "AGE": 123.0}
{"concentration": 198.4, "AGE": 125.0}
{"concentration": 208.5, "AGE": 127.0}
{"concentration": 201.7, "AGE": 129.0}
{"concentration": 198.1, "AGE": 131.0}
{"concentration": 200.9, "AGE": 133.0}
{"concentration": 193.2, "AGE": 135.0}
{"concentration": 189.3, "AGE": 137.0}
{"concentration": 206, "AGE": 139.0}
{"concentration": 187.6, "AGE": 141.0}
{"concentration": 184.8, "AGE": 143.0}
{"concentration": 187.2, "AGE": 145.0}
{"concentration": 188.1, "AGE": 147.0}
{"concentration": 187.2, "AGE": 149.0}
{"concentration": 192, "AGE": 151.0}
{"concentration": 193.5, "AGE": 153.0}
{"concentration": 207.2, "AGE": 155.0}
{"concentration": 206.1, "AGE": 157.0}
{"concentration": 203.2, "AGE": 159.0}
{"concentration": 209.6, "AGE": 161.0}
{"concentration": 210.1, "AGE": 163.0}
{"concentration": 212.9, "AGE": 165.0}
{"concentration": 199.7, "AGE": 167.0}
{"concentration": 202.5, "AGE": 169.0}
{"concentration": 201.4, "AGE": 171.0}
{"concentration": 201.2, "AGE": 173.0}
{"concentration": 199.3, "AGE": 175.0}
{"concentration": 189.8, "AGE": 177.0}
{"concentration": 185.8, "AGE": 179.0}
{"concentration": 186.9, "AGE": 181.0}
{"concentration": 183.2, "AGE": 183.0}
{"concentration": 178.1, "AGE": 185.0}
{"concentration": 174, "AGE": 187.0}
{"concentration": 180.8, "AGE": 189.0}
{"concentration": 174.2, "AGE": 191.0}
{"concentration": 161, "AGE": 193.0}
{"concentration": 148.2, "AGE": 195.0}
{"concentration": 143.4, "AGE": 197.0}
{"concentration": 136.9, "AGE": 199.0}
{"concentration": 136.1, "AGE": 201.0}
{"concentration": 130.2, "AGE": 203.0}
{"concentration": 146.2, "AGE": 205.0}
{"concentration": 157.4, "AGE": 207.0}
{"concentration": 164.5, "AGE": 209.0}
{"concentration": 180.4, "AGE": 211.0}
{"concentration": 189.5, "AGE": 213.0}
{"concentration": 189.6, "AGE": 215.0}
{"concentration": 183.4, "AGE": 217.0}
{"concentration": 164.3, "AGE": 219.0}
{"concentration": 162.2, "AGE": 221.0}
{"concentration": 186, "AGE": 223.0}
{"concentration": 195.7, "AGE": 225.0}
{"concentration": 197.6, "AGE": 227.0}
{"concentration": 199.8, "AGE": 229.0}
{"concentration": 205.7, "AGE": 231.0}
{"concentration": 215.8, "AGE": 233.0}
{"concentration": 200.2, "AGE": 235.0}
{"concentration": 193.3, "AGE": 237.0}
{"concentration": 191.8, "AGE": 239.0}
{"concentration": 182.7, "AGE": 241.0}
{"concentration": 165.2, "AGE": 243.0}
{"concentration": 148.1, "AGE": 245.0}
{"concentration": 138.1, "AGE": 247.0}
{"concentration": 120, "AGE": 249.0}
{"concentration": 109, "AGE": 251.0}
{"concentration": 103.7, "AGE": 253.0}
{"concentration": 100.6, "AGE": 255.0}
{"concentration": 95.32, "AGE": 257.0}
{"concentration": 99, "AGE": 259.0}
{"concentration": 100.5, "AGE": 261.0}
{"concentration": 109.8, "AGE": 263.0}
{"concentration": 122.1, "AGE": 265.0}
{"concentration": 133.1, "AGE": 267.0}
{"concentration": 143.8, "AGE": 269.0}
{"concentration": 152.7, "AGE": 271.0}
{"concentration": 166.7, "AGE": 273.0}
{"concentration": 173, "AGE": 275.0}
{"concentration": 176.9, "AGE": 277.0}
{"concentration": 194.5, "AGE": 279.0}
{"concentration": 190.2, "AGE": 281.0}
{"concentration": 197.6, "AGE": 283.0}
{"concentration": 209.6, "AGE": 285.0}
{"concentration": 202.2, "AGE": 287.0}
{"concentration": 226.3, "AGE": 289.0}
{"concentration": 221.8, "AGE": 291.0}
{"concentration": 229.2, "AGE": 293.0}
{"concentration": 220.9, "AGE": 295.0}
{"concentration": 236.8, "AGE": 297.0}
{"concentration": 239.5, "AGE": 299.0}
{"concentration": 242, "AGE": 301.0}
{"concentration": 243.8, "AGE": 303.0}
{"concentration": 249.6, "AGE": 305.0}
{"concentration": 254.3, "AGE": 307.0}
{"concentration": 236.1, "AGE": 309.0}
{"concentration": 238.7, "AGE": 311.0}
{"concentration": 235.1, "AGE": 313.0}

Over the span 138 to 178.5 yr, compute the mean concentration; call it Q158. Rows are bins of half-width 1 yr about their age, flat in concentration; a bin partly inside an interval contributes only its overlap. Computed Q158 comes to 198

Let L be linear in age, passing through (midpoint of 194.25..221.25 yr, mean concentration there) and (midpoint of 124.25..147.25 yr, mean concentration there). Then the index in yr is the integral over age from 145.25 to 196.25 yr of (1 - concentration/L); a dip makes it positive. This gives -3.6 yr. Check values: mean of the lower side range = 196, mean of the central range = 191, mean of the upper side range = 159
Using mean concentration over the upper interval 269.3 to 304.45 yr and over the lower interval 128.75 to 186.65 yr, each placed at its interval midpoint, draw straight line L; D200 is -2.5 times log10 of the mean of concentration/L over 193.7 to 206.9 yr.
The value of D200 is 0.370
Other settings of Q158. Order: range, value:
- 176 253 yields 170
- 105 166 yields 200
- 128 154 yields 193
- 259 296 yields 174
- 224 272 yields 151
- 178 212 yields 163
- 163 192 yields 191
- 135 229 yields 183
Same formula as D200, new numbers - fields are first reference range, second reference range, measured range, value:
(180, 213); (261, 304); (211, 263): 0.09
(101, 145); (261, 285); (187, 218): 0.10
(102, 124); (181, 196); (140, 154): 0.00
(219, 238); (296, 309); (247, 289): 0.45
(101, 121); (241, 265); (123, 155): -0.05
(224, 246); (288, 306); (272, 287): 0.18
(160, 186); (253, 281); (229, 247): -0.19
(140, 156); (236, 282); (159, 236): -0.07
